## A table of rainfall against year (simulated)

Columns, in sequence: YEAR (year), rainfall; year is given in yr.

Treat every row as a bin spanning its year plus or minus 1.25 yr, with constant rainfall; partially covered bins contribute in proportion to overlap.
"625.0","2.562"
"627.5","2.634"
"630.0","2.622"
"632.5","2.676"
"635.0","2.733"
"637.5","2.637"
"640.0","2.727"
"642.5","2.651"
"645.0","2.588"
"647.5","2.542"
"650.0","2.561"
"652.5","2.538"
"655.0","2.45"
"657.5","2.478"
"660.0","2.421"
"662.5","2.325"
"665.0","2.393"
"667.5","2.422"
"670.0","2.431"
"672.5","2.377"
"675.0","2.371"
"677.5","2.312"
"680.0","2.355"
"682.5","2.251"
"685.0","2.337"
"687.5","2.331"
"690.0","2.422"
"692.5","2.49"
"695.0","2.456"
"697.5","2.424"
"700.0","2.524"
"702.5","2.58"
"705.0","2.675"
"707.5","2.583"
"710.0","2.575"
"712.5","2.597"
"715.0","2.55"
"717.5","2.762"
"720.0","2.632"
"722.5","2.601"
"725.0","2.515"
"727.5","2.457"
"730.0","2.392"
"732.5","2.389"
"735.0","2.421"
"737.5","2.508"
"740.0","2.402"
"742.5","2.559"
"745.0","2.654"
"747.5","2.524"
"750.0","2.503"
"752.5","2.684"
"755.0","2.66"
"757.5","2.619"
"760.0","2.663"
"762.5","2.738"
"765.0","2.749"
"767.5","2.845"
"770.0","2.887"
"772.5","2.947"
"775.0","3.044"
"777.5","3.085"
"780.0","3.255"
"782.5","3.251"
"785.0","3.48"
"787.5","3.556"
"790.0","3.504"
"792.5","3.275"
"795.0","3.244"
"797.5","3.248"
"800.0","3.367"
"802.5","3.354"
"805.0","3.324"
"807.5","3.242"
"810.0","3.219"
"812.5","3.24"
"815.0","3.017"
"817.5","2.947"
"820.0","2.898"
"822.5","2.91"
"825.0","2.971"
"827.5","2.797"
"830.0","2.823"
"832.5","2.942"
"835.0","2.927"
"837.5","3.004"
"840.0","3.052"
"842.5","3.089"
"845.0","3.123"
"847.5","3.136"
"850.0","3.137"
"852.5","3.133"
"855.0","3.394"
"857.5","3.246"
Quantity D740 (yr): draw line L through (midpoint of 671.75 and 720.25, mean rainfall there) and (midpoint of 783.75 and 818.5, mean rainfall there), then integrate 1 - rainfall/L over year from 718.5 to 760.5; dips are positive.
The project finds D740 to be 4.08 yr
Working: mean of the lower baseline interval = 2.48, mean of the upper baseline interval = 3.29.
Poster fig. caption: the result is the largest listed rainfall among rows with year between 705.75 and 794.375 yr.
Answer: 3.556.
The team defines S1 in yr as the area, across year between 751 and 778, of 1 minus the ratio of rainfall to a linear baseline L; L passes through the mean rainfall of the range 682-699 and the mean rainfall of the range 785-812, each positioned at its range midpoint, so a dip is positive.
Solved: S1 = 2.2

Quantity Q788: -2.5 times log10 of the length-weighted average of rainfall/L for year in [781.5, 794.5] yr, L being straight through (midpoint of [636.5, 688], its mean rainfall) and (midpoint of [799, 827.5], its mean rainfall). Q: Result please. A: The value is -0.14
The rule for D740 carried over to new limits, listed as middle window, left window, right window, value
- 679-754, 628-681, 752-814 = 7.7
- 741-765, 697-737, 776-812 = 2.3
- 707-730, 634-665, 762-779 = 1.5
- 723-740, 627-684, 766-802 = 2.7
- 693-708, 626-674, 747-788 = 0.9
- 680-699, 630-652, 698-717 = 1.5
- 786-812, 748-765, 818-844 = -4.8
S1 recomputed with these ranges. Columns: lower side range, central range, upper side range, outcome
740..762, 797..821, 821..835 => -3.13 yr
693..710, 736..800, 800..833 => -1.58 yr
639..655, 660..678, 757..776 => 1.70 yr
